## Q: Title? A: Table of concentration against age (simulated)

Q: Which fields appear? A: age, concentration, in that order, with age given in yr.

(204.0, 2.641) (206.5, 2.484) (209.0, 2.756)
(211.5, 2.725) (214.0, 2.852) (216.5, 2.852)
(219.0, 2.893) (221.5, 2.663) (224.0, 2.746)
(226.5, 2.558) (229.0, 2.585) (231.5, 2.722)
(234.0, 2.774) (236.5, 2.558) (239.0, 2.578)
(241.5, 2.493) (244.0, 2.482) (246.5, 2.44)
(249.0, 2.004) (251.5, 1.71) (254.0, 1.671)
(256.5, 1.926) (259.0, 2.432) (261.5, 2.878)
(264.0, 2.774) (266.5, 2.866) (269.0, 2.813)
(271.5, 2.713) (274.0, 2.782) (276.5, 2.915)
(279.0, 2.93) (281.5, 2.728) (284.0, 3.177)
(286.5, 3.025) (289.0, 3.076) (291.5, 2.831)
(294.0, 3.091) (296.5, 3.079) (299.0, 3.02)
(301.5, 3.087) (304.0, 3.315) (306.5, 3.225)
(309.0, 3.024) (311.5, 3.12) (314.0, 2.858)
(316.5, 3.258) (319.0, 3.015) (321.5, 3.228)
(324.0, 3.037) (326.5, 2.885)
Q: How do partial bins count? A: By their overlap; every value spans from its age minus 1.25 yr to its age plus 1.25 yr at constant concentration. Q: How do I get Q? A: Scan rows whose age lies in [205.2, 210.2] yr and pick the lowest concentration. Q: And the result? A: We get 2.484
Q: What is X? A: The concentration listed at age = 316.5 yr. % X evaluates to 3.258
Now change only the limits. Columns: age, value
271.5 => 2.713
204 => 2.641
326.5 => 2.885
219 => 2.893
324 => 3.037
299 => 3.02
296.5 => 3.079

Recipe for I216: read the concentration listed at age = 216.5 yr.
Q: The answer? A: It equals 2.852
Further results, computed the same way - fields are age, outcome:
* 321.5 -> 3.228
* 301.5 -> 3.087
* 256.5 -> 1.926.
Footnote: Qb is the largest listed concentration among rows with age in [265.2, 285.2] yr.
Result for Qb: 3.177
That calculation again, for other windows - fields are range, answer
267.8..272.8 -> 2.813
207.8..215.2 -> 2.852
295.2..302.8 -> 3.087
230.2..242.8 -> 2.774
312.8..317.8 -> 3.258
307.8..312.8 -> 3.12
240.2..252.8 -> 2.493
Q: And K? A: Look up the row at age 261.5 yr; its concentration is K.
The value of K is 2.878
